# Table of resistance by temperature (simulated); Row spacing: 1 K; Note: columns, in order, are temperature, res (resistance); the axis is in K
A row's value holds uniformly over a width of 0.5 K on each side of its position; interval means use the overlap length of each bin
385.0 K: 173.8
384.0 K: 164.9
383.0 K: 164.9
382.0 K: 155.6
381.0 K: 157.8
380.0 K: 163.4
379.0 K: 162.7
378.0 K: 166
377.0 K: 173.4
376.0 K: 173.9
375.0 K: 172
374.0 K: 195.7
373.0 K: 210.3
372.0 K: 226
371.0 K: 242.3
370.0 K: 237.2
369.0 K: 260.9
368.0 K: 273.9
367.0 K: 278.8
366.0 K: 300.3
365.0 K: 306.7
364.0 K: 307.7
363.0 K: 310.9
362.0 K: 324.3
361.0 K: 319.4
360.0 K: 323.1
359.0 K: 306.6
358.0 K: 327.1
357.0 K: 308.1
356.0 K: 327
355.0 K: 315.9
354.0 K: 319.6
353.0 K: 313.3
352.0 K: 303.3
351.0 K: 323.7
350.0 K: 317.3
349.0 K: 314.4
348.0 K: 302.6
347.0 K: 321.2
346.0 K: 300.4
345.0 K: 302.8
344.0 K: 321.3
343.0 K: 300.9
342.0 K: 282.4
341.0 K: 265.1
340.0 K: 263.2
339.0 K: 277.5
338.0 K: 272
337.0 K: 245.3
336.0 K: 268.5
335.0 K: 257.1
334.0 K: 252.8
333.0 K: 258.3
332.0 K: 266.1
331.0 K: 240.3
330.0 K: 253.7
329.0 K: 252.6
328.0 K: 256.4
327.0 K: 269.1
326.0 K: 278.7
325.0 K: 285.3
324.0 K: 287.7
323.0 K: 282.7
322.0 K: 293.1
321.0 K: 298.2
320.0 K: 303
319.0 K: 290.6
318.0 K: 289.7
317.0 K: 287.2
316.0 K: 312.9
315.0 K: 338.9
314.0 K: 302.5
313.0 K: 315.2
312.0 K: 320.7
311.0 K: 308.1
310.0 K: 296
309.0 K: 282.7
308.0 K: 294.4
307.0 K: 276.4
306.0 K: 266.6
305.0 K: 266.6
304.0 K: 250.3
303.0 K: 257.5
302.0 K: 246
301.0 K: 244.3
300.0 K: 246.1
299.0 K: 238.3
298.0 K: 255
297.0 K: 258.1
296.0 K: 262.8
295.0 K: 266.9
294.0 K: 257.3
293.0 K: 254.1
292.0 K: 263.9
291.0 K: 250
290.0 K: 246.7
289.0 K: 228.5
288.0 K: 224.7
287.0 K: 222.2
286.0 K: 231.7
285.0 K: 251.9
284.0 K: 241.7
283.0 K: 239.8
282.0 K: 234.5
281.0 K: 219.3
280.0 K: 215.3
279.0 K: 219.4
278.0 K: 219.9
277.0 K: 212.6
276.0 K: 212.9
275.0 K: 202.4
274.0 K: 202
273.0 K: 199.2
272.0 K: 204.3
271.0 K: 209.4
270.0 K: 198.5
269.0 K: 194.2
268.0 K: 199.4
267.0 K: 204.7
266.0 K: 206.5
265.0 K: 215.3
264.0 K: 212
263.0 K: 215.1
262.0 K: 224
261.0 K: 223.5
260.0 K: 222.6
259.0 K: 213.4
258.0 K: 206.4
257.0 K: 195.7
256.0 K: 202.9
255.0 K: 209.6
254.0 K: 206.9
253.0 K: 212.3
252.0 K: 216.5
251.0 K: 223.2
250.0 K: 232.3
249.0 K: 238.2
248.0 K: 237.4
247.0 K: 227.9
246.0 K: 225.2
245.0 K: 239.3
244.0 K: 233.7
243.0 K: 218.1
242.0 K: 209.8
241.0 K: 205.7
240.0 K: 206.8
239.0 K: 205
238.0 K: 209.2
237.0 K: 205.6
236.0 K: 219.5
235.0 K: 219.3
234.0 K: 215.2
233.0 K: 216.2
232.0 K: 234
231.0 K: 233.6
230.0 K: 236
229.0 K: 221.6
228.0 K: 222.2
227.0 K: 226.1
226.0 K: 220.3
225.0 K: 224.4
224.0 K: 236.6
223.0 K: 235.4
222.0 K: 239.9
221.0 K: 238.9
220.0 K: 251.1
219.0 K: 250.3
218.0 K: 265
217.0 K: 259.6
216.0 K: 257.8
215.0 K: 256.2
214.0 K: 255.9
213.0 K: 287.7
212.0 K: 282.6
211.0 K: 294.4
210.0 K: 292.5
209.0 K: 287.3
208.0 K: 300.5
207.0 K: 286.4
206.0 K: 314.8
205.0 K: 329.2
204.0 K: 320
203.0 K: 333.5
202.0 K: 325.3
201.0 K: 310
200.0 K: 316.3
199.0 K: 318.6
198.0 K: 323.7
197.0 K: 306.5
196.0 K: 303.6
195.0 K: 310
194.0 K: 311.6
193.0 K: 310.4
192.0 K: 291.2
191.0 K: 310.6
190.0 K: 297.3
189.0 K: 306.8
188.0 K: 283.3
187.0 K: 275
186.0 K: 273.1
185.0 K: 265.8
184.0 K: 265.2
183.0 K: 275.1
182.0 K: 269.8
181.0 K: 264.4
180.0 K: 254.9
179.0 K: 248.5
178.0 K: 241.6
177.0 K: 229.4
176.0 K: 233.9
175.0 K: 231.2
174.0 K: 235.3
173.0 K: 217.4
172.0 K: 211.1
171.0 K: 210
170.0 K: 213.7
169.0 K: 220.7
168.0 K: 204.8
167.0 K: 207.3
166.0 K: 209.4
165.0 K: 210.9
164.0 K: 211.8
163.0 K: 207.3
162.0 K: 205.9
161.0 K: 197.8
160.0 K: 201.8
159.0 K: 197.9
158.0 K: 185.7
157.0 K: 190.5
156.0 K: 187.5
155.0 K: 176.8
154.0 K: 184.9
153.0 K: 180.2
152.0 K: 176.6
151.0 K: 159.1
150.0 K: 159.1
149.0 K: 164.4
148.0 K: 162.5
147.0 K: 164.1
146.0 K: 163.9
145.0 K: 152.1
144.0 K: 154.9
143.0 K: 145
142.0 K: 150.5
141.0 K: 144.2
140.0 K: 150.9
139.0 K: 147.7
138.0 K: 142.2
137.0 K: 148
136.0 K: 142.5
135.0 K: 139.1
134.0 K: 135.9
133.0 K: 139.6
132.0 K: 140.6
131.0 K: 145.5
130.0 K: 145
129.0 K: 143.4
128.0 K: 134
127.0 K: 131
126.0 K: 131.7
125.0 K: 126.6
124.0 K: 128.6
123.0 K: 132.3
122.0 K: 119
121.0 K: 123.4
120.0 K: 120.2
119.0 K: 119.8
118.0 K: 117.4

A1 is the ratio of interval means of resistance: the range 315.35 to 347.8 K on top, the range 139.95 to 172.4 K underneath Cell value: 1.5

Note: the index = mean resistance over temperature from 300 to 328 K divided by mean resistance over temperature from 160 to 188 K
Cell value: 1.22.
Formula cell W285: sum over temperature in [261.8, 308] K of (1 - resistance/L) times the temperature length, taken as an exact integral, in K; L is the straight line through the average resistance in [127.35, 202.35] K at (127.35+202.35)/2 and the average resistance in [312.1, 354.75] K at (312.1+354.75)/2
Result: 6.0 K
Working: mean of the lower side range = 215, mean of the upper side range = 288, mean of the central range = 233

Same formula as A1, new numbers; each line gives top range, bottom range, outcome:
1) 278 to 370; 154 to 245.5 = 1.11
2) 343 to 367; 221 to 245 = 1.41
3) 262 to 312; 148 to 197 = 1.02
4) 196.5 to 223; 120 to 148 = 2.03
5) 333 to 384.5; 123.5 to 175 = 1.54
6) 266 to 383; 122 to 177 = 1.50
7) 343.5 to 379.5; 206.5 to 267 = 1.19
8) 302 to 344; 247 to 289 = 1.29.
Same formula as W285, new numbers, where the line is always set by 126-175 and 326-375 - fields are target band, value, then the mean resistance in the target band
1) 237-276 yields 3.0 K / 213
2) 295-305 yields 0.1 K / 253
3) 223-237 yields -0.5 K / 225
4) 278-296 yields 0.6 K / 239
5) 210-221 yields -3.0 K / 266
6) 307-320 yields -2.0 K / 302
